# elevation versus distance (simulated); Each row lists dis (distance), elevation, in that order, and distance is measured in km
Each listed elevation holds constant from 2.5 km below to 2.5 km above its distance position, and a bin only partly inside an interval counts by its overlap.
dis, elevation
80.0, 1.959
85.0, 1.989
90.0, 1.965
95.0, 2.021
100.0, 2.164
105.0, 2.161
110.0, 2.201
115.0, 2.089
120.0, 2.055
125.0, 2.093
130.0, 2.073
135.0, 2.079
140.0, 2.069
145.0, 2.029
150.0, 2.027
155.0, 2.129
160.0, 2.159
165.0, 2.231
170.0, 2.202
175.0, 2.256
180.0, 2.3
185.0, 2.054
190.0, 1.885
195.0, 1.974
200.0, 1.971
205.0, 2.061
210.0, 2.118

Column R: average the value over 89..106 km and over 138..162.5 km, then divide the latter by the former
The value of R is 1.00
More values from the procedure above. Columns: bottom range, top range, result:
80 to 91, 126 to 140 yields 1.05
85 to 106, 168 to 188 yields 1.06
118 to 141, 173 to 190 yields 1.04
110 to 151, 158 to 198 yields 1.03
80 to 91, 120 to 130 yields 1.05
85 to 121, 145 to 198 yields 1.01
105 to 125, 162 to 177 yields 1.05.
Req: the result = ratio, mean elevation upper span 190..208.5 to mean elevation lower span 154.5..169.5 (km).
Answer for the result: 0.9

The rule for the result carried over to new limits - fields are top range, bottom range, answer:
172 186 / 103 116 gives 1.03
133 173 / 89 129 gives 1.01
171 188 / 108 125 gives 1.04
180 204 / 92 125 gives 0.95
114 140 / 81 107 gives 1.01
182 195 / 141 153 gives 0.97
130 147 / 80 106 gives 1.01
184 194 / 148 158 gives 0.94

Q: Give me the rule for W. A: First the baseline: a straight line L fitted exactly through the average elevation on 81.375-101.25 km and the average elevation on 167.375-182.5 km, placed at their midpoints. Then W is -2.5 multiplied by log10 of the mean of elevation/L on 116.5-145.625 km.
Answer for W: 0.032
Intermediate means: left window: 2.02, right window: 2.25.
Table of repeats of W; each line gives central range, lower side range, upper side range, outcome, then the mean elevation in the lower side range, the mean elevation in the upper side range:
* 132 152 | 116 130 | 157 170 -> 0.04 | 2.08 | 2.19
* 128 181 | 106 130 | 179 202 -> -0.04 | 2.11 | 2.02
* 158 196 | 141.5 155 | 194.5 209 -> -0.06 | 2.05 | 2.02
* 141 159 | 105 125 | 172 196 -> 0.02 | 2.12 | 2.1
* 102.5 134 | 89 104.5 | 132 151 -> -0.02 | 2.07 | 2.05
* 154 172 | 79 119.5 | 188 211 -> -0.08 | 2.07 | 2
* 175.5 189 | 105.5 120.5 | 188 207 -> -0.08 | 2.13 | 1.97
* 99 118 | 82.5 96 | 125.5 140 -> -0.06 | 1.99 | 2.08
